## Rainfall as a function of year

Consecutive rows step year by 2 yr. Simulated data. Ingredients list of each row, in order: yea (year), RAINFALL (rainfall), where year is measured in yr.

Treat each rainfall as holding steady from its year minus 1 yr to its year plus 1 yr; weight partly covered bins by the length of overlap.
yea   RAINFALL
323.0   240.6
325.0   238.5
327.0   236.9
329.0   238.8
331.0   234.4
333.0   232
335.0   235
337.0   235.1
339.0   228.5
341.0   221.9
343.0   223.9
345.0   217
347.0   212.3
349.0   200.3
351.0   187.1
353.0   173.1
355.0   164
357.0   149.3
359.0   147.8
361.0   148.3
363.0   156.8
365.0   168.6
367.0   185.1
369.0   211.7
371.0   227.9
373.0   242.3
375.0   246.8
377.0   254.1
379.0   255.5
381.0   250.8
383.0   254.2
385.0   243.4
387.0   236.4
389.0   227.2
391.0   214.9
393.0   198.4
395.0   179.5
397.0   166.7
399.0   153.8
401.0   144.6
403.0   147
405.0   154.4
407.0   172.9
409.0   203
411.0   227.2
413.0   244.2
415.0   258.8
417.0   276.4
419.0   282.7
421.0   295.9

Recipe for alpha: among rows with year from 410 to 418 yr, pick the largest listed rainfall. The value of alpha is 276.4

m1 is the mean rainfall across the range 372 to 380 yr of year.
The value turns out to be 250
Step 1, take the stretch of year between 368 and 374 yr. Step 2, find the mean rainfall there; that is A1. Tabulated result 227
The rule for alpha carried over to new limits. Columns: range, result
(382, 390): 254.2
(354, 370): 211.7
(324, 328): 238.5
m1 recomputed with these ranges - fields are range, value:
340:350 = 215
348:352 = 194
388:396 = 205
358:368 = 161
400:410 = 164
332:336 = 234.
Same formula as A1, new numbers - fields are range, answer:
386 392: 226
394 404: 158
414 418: 268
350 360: 164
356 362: 148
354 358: 157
